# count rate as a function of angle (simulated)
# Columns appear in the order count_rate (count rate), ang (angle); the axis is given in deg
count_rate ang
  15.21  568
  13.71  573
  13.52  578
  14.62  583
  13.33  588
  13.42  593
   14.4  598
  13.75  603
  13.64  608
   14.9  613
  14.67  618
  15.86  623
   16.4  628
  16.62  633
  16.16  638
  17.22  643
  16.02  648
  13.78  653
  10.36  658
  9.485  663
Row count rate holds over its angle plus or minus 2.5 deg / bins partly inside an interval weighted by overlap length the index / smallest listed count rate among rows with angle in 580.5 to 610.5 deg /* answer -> 13.33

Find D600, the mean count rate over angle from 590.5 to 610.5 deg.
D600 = 13.8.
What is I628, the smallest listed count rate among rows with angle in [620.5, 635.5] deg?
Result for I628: 15.86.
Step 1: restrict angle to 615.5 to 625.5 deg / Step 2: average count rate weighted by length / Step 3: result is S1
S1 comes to 15.3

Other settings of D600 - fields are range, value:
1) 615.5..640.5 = 15.9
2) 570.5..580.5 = 13.6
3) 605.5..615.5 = 14.3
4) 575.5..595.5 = 13.7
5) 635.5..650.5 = 16.5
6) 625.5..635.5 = 16.5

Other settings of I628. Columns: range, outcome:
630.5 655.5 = 13.78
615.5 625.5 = 14.67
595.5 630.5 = 13.64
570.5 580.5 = 13.52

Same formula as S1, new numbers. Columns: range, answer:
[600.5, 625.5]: 14.6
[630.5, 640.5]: 16.4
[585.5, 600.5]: 13.7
